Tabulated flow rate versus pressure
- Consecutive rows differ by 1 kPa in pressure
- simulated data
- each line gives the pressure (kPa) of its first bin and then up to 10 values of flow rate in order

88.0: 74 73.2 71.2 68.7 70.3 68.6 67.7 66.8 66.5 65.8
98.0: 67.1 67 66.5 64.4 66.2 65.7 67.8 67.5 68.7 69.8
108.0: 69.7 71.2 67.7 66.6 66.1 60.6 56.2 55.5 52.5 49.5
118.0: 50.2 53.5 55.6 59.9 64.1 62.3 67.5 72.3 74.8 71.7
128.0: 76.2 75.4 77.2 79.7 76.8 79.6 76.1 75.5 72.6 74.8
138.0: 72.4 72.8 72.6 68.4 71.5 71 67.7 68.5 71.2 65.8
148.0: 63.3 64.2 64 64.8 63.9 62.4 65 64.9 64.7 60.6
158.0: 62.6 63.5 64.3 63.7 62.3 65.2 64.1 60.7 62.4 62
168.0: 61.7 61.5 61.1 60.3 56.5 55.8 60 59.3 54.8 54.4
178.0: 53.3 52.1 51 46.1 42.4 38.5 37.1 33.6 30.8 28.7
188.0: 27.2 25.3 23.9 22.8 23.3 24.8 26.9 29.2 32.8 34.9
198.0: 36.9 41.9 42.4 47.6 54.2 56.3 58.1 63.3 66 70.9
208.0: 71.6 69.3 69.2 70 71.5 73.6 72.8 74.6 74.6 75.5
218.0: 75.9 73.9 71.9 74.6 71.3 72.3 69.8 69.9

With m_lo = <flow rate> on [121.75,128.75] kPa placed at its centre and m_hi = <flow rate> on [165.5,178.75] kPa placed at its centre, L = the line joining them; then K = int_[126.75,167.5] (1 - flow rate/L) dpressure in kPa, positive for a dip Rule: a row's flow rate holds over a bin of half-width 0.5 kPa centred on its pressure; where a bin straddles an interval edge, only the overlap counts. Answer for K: -2.2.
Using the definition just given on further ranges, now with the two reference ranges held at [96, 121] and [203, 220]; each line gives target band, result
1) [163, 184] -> 3.7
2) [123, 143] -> -2.8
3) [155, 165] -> 0.5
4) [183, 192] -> 5.2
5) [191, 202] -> 5.5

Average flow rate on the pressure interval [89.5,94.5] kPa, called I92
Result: 69.3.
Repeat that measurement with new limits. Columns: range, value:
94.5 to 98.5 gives 66.5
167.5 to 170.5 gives 61.4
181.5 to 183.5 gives 40.5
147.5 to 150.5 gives 63.8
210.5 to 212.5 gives 70.8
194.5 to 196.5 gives 31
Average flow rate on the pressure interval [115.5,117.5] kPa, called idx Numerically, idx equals 51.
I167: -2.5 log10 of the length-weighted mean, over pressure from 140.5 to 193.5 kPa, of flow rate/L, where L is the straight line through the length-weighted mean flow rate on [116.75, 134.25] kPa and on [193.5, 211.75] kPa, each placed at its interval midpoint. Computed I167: 0.11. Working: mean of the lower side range 68.1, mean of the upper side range 52.6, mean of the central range 54.7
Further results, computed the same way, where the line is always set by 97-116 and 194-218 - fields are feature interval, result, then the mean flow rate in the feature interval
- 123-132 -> -0.15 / 73.8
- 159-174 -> 0.00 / 61.6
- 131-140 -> -0.18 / 75.2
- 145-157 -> -0.04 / 64.9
